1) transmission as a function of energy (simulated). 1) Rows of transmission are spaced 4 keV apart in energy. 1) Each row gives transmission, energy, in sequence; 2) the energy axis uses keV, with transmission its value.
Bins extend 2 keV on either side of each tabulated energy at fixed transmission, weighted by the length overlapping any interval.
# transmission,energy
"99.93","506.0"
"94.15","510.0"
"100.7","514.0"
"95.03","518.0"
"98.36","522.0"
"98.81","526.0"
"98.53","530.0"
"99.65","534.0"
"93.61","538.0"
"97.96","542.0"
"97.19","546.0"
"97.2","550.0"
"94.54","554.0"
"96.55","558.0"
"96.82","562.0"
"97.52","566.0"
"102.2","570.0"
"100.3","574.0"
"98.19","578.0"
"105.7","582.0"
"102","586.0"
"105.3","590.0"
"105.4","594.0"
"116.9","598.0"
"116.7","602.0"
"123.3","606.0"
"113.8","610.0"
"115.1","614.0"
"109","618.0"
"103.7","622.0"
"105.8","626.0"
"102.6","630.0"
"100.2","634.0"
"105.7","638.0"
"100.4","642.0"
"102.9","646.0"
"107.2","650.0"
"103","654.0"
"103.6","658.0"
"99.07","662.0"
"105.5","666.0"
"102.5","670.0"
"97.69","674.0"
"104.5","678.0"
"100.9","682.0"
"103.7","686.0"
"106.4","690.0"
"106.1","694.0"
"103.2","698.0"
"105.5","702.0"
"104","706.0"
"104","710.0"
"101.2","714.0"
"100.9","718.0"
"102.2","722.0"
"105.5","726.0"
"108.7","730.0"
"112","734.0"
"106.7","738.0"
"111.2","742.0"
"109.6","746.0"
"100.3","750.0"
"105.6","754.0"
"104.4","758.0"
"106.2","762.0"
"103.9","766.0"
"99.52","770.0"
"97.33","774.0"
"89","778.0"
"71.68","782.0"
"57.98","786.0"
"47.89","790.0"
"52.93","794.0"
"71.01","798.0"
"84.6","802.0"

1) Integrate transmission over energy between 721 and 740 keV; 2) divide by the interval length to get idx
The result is 107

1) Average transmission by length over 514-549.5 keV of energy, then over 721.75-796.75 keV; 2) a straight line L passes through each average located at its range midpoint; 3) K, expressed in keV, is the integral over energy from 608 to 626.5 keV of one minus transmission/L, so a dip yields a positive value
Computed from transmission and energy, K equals -2.61 keV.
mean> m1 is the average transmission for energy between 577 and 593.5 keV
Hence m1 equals 103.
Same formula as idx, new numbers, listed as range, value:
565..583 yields 101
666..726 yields 103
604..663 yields 106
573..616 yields 110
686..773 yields 105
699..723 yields 103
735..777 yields 104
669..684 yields 101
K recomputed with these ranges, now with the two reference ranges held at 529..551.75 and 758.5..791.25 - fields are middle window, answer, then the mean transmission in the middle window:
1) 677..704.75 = -4.41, 104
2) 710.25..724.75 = -2.16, 102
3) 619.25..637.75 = -2.09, 104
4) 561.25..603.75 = -4.10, 104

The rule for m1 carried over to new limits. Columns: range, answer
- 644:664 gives 103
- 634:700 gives 103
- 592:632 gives 111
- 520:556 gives 97.3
